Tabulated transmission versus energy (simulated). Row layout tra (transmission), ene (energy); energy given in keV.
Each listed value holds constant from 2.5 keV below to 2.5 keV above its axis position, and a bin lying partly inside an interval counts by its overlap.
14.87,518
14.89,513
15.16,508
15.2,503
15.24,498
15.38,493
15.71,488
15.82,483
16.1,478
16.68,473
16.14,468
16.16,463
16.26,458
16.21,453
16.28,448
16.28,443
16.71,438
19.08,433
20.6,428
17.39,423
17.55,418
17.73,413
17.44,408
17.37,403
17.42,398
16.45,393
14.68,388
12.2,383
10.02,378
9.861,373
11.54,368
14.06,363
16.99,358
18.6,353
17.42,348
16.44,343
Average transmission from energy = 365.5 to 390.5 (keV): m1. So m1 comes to 11.7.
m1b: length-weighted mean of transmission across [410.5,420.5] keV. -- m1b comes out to 17.6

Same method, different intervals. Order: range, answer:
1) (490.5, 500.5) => 15.3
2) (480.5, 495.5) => 15.6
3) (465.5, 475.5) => 16.4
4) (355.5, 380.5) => 12.5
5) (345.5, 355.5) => 18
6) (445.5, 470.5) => 16.2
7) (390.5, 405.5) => 17.1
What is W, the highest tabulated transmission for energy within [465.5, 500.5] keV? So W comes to 16.68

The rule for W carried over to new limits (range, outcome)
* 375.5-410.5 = 17.44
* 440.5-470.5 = 16.28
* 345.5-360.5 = 18.6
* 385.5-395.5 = 16.45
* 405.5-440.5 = 20.6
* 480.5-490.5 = 15.82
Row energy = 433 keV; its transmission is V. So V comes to 19.08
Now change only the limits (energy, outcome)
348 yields 17.42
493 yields 15.38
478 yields 16.1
